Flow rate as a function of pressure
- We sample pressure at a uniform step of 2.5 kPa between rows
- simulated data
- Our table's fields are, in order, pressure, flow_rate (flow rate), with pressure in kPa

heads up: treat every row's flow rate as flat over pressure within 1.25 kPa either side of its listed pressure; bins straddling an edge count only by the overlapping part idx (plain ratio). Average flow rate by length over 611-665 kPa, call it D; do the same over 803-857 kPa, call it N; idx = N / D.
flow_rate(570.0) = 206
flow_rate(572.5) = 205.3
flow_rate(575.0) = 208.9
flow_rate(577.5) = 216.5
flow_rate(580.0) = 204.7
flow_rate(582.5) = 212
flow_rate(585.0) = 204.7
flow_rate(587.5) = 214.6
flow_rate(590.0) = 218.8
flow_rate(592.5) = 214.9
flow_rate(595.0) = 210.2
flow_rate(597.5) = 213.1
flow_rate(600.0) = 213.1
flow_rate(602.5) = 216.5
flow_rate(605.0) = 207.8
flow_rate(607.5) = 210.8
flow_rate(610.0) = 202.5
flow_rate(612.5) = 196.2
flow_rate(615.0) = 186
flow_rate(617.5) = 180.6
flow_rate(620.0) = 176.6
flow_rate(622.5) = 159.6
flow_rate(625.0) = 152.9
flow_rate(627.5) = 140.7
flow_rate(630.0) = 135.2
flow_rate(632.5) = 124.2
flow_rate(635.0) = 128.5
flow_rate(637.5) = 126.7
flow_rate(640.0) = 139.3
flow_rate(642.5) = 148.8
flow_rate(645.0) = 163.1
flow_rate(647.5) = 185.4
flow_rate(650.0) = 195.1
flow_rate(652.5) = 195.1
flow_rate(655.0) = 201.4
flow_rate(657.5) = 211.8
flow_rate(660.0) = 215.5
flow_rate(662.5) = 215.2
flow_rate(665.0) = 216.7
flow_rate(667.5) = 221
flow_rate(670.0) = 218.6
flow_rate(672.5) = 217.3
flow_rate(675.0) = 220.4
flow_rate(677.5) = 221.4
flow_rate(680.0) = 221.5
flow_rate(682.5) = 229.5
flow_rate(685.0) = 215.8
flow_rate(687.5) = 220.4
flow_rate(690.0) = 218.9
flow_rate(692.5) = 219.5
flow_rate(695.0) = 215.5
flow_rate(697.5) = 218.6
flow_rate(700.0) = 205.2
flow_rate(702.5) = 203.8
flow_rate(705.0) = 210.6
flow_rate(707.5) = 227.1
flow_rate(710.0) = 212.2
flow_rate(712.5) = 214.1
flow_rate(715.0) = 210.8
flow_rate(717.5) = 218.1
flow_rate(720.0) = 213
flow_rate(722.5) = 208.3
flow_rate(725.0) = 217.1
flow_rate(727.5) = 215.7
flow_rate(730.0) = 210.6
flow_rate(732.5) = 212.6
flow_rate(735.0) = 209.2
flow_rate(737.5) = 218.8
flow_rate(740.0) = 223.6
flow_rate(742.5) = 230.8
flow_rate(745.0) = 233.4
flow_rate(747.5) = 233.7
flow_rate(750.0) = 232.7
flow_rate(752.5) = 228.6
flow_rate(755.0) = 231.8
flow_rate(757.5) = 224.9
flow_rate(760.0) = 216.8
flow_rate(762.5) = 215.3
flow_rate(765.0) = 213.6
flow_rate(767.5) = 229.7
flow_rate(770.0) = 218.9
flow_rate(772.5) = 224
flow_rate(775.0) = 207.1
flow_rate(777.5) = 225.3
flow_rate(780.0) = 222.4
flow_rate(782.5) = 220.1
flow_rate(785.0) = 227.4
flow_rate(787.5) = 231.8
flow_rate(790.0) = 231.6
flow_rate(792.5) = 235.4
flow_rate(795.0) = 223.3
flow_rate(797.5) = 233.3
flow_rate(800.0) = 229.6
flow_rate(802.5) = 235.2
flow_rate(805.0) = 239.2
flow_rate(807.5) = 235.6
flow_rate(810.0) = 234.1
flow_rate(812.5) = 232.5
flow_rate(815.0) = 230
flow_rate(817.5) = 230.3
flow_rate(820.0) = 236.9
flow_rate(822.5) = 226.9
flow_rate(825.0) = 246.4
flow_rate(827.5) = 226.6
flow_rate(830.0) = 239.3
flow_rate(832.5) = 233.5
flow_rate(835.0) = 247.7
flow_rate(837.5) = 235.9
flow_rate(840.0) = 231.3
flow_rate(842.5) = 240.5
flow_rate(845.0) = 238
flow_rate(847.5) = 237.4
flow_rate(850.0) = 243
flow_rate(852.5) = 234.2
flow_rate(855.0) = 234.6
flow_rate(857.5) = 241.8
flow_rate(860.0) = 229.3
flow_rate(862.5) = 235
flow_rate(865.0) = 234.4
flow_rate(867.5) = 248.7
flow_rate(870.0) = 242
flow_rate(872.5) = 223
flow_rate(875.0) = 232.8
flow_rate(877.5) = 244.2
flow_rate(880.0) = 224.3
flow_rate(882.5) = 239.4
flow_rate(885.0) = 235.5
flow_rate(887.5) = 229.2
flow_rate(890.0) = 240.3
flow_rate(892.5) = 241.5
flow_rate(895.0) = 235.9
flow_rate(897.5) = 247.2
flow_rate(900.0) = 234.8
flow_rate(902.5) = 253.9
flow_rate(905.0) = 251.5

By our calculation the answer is 1.38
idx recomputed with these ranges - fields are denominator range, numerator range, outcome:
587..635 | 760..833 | 1.23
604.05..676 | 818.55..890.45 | 1.30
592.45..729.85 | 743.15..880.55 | 1.17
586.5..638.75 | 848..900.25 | 1.30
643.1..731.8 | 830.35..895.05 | 1.12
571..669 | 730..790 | 1.18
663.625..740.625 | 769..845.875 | 1.07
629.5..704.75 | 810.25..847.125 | 1.20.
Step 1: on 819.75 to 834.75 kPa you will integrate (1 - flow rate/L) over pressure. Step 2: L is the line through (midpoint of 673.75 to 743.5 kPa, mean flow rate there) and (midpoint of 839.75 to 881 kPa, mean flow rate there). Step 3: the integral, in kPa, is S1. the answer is -0.2 kPa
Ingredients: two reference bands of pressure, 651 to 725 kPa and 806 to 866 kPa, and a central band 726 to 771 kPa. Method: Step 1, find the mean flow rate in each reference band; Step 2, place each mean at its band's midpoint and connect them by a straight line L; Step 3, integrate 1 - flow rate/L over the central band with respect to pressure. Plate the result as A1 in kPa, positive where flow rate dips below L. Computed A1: 0.25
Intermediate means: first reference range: 215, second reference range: 236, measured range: 222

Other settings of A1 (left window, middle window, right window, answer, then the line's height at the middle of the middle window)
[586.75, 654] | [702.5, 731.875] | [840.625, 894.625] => -1.73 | 202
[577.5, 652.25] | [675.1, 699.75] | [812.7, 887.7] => -2.52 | 199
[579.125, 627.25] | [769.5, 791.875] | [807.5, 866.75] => 0.31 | 227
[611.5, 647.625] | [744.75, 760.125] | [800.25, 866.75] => -1.95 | 204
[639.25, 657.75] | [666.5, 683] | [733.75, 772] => -2.63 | 191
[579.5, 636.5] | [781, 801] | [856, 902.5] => -0.73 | 221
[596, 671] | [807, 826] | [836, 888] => -0.70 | 226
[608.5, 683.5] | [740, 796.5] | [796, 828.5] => -1.24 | 221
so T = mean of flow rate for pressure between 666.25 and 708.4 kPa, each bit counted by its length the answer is 218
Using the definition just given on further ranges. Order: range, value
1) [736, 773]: 225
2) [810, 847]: 235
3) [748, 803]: 225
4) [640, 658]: 182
